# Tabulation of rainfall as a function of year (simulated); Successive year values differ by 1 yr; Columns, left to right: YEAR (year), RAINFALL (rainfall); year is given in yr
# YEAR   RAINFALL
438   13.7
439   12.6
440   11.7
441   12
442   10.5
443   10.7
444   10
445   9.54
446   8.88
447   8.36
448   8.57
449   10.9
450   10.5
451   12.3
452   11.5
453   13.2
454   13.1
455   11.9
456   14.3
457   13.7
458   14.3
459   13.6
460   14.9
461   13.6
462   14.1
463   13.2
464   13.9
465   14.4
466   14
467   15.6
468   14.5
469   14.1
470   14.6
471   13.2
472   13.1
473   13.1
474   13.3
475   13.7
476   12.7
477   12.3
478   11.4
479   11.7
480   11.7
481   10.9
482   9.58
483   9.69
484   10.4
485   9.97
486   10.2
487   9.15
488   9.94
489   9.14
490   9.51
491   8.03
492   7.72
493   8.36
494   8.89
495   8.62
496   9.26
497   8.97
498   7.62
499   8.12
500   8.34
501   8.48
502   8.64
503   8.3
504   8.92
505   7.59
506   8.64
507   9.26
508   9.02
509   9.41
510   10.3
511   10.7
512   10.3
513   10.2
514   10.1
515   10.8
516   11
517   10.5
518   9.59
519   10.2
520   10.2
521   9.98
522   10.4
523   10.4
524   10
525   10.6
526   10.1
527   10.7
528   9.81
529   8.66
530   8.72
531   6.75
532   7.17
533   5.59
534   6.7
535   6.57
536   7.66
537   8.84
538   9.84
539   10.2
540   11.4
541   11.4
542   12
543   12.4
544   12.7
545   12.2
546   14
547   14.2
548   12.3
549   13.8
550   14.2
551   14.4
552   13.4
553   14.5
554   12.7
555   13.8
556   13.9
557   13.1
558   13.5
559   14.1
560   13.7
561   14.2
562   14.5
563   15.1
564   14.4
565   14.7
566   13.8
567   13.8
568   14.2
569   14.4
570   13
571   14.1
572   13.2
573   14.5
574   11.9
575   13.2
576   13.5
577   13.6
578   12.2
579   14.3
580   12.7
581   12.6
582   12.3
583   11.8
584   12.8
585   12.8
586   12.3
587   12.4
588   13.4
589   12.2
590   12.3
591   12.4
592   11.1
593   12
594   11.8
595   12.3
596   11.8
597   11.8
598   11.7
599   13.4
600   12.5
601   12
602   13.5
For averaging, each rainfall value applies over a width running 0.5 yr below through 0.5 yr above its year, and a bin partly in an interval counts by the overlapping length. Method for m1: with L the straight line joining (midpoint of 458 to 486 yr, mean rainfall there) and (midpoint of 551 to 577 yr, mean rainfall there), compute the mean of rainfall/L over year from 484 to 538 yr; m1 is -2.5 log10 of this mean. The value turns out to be 0.40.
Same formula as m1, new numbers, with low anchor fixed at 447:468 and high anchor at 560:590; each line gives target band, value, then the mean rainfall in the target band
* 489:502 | 0.468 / 8.52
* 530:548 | 0.305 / 10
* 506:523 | 0.290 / 10.1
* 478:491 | 0.278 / 10.1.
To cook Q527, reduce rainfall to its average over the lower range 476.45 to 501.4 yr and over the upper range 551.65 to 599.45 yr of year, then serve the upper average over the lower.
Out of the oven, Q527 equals 1.38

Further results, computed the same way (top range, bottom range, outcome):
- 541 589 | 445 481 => 1.05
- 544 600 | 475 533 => 1.37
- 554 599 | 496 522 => 1.39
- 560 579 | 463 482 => 1.05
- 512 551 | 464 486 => 0.83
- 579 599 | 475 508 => 1.30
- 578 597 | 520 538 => 1.40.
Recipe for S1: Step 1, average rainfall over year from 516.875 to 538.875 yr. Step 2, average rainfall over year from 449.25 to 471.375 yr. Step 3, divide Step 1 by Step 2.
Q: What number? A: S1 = 0.7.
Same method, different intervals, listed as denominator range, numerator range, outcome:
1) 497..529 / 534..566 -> 1.32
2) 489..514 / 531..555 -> 1.25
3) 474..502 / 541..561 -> 1.36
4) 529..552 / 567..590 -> 1.23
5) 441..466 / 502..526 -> 0.81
